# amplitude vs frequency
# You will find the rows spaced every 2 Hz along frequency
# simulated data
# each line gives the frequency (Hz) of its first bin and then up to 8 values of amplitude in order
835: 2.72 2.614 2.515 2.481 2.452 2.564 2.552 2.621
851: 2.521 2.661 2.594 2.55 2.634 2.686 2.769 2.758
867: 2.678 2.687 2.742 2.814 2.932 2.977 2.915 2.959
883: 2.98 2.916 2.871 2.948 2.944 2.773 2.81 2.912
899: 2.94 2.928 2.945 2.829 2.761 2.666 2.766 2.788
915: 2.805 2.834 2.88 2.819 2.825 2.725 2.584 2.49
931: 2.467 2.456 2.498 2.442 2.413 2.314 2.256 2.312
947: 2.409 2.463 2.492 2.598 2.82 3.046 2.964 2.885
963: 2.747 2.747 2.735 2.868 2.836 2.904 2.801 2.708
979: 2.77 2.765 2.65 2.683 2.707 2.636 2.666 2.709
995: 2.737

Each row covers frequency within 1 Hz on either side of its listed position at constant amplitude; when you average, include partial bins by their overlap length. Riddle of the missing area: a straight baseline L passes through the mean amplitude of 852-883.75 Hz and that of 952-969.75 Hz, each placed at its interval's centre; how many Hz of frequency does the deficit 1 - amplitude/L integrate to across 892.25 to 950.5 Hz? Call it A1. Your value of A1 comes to 3.0 Hz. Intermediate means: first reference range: 2.77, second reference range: 2.82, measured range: 2.66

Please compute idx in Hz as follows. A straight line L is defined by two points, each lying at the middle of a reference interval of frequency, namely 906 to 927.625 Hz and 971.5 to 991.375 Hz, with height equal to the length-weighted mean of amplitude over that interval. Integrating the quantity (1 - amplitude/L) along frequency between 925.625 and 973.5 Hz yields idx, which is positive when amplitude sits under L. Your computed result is 2.43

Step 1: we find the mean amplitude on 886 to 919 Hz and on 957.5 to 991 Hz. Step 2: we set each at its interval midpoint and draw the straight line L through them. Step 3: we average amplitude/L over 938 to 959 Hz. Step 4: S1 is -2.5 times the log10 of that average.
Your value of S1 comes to 0.11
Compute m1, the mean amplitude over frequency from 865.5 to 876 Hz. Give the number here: 2.77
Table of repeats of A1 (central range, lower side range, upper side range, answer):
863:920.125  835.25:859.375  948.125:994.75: -4.7 Hz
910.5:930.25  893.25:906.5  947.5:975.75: 0.7 Hz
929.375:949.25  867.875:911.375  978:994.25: 2.7 Hz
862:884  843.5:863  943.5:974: -1.8 Hz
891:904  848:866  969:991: -1.0 Hz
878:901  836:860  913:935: -2.4 Hz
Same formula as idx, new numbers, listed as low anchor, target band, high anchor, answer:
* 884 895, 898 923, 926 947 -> -1.4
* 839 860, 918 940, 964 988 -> 0.7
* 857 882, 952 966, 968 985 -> -0.2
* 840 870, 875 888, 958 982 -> -1.4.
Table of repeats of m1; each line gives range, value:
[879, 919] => 2.86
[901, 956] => 2.62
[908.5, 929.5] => 2.75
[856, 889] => 2.81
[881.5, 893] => 2.92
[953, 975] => 2.84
